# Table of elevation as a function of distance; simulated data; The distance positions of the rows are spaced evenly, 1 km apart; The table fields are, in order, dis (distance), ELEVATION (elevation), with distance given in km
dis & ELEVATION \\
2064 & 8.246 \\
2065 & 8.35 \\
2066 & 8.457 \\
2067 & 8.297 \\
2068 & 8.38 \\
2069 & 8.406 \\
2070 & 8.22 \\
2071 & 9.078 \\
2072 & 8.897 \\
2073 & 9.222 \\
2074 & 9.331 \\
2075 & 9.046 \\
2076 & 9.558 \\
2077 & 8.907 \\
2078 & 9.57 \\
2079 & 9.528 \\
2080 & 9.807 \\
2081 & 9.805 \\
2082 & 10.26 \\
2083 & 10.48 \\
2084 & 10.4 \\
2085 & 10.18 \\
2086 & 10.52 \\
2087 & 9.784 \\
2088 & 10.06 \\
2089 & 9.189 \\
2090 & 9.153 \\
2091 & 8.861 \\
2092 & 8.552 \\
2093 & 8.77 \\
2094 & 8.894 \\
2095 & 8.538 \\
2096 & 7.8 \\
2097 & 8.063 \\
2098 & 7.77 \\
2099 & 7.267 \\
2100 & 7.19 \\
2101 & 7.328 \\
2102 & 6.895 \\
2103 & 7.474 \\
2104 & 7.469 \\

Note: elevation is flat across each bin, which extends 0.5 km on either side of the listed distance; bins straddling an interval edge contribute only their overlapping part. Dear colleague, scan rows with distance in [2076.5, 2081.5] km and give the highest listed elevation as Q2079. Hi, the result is 9.807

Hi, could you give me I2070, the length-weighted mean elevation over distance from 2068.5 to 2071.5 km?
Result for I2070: 8.57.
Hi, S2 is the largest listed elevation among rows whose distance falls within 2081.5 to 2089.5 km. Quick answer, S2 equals 10.52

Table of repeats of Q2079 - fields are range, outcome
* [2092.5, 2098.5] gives 8.894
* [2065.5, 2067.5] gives 8.457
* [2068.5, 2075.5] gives 9.331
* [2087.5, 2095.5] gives 10.06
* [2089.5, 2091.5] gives 9.153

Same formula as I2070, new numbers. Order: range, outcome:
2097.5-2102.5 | 7.29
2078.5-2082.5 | 9.85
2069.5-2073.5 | 8.85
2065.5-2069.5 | 8.39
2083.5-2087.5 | 10.2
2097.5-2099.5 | 7.52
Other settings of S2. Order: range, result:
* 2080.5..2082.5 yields 10.26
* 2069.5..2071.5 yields 9.078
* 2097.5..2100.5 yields 7.77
